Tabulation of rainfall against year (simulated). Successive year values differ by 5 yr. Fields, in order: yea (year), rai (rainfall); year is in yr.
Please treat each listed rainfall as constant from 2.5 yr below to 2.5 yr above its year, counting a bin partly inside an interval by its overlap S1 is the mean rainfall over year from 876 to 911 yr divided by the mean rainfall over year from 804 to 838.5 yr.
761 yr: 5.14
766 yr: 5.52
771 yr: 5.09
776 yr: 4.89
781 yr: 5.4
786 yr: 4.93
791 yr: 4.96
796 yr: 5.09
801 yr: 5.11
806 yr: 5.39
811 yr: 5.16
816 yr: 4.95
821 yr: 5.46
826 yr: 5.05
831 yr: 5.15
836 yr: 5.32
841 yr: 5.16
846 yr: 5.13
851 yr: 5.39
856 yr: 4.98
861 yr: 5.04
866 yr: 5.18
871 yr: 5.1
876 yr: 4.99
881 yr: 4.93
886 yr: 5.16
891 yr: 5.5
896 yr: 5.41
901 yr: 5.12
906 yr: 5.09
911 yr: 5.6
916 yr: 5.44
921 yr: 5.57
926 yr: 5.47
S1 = 1.0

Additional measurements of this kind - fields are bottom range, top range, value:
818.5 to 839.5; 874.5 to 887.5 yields 0.96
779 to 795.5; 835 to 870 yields 1.01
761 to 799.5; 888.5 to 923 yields 1.05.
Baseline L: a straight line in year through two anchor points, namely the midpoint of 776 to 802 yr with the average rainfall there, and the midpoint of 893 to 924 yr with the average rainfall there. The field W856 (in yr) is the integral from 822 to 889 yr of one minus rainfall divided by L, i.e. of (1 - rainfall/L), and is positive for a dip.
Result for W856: 1.41 yr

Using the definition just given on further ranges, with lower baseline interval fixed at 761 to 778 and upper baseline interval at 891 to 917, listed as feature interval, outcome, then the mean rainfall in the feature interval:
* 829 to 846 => 0.2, 5.2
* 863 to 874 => 0.3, 5.13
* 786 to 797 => 0.4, 4.99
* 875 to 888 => 0.7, 5.03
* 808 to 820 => 0.2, 5.12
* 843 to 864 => 0.6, 5.14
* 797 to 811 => 0.0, 5.22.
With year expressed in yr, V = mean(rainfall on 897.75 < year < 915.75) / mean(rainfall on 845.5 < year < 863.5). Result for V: 1.0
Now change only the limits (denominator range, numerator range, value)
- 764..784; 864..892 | 0.98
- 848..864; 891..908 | 1.02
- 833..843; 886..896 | 1.03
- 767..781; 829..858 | 1.01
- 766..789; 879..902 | 1.02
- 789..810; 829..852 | 1.02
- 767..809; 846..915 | 1.01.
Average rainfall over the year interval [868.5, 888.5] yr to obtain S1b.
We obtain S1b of 5.04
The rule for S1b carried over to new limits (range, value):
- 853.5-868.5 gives 5.07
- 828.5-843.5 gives 5.21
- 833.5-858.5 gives 5.2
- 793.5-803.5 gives 5.1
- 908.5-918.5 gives 5.52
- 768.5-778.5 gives 4.99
